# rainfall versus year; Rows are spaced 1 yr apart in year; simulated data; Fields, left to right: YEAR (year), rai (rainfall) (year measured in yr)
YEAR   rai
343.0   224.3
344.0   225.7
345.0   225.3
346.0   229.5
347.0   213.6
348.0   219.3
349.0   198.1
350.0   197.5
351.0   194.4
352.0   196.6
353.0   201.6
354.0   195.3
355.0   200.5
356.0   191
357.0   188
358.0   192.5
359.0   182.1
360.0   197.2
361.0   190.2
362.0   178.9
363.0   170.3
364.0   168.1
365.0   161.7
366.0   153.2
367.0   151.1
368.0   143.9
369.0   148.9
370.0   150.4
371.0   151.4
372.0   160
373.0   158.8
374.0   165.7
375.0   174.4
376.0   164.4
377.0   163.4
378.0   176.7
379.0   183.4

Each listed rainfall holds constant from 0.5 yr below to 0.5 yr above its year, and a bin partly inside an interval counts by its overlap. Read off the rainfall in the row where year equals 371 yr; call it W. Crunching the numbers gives 151.4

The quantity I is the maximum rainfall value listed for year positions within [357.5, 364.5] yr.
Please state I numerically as 197.2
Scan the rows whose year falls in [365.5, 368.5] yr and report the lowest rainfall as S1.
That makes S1 143.9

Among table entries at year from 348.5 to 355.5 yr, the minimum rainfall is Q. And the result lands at 194.4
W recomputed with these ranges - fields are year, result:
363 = 170.3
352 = 196.6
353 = 201.6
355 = 200.5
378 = 176.7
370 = 150.4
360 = 197.2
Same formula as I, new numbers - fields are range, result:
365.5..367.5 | 153.2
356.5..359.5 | 192.5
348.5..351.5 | 198.1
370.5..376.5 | 174.4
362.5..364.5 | 170.3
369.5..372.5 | 160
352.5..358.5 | 201.6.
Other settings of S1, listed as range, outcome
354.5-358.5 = 188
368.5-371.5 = 148.9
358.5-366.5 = 153.2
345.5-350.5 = 197.5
